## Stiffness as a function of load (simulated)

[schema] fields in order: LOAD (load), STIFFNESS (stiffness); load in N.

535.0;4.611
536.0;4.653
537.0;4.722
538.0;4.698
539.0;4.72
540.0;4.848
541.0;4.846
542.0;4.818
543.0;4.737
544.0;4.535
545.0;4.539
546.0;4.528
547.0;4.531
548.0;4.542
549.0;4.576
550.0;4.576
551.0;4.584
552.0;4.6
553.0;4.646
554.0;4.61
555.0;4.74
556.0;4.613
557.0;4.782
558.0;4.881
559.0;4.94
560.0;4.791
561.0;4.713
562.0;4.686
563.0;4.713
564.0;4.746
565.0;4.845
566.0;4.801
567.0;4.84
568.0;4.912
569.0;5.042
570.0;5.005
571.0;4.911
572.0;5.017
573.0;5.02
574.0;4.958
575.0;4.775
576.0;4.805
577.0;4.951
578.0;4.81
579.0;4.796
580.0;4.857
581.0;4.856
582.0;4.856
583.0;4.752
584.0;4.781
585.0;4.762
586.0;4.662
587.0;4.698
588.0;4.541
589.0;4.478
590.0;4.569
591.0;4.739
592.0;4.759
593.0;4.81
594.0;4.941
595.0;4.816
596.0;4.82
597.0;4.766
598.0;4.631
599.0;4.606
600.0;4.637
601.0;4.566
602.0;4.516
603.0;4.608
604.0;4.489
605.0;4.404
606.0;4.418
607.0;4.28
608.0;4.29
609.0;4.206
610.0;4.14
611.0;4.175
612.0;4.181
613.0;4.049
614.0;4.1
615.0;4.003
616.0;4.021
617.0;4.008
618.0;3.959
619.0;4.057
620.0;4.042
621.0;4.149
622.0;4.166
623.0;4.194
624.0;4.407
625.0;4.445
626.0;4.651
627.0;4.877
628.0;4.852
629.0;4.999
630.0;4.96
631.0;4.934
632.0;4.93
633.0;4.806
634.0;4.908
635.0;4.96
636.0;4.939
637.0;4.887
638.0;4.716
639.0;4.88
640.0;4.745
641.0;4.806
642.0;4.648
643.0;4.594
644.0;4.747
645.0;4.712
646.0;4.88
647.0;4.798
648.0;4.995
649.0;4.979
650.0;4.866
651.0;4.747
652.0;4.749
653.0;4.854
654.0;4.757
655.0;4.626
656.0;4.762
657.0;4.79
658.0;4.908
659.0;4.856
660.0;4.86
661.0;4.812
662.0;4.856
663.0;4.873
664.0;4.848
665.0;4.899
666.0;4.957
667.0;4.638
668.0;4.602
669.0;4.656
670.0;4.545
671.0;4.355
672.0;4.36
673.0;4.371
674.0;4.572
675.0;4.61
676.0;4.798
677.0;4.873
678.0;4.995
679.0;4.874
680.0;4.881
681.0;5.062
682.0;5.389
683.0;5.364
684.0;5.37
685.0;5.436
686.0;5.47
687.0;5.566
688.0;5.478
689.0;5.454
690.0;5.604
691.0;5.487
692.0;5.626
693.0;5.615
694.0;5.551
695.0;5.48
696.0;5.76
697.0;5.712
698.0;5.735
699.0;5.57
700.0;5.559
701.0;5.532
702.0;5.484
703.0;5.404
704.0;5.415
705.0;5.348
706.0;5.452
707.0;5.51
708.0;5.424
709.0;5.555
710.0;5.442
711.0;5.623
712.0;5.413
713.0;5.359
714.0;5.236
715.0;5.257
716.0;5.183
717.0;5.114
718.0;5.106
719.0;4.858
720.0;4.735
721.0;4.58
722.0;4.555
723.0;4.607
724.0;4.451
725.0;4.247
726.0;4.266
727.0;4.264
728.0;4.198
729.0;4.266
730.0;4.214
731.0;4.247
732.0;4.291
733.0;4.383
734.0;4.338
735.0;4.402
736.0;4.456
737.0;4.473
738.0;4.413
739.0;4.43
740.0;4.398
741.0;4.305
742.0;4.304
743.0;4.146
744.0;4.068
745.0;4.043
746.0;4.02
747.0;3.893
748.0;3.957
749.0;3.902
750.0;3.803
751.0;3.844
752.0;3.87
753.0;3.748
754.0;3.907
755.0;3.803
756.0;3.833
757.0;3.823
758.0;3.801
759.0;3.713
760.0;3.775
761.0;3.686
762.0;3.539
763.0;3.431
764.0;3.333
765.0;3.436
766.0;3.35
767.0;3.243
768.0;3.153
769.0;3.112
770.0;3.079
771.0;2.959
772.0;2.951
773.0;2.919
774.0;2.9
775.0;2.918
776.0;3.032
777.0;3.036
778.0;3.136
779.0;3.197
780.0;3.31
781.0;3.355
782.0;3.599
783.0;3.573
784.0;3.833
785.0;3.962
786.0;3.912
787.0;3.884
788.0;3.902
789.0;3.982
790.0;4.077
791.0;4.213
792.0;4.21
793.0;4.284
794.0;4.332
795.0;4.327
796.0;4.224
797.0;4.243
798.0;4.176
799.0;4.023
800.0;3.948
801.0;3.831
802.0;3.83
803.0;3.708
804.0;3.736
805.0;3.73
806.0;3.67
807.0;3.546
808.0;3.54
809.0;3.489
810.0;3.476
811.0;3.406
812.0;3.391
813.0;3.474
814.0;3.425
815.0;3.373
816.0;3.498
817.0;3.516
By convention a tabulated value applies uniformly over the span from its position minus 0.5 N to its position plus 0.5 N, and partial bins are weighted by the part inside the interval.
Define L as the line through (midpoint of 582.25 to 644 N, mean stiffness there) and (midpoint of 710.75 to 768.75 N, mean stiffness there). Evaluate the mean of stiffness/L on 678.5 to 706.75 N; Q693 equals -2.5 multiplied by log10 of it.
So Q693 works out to -0.25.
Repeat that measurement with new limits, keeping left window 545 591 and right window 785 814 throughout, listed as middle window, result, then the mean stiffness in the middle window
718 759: -0.03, 4.21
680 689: -0.24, 5.37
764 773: 0.25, 3.16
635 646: -0.07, 4.78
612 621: 0.13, 4.04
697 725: -0.24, 5.23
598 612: 0.05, 4.41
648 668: -0.10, 4.82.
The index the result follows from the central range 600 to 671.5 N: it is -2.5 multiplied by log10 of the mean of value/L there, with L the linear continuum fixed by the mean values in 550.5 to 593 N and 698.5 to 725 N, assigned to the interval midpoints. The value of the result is 0.084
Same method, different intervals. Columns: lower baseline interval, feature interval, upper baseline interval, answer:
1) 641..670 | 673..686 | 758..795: -0.11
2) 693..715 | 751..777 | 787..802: 0.32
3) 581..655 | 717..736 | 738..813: -0.12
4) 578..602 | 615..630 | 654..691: 0.11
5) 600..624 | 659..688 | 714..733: -0.11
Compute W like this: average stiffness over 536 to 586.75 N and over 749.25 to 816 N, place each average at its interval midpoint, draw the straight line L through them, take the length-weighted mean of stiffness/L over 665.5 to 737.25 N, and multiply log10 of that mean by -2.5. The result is -0.23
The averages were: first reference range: 4.76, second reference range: 3.63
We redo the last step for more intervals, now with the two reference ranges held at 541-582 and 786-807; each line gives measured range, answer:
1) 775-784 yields 0.228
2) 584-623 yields 0.050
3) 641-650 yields -0.071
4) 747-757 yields 0.080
